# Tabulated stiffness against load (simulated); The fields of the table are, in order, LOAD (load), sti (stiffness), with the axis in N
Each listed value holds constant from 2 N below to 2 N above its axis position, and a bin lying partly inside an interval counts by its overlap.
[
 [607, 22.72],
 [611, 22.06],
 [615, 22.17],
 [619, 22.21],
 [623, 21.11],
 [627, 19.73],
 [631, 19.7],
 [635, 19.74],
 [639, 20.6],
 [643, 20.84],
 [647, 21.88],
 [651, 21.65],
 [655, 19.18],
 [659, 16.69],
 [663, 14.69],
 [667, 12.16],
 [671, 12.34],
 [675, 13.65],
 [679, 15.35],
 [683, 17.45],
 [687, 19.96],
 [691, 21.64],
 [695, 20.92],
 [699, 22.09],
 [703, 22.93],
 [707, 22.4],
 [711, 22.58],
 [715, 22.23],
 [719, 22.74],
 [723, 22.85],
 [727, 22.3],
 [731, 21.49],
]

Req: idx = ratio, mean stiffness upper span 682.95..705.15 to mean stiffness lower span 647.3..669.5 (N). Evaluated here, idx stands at 1.23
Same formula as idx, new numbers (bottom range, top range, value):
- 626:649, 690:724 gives 1.09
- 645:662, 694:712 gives 1.14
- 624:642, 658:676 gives 0.69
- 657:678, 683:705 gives 1.51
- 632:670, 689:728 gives 1.21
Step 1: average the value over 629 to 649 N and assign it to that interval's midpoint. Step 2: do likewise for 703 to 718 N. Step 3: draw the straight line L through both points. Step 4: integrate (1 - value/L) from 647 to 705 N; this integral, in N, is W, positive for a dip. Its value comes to 9.5 N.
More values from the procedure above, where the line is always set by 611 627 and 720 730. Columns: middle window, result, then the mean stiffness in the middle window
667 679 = 4.79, 13.2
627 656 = 1.70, 20.5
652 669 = 4.58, 16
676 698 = 3.19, 19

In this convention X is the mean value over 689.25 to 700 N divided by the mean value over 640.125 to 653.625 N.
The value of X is 1.01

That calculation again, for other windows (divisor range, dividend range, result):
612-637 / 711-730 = 1.08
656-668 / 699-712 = 1.49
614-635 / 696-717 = 1.08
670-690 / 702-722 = 1.39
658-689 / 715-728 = 1.48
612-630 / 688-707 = 1.03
